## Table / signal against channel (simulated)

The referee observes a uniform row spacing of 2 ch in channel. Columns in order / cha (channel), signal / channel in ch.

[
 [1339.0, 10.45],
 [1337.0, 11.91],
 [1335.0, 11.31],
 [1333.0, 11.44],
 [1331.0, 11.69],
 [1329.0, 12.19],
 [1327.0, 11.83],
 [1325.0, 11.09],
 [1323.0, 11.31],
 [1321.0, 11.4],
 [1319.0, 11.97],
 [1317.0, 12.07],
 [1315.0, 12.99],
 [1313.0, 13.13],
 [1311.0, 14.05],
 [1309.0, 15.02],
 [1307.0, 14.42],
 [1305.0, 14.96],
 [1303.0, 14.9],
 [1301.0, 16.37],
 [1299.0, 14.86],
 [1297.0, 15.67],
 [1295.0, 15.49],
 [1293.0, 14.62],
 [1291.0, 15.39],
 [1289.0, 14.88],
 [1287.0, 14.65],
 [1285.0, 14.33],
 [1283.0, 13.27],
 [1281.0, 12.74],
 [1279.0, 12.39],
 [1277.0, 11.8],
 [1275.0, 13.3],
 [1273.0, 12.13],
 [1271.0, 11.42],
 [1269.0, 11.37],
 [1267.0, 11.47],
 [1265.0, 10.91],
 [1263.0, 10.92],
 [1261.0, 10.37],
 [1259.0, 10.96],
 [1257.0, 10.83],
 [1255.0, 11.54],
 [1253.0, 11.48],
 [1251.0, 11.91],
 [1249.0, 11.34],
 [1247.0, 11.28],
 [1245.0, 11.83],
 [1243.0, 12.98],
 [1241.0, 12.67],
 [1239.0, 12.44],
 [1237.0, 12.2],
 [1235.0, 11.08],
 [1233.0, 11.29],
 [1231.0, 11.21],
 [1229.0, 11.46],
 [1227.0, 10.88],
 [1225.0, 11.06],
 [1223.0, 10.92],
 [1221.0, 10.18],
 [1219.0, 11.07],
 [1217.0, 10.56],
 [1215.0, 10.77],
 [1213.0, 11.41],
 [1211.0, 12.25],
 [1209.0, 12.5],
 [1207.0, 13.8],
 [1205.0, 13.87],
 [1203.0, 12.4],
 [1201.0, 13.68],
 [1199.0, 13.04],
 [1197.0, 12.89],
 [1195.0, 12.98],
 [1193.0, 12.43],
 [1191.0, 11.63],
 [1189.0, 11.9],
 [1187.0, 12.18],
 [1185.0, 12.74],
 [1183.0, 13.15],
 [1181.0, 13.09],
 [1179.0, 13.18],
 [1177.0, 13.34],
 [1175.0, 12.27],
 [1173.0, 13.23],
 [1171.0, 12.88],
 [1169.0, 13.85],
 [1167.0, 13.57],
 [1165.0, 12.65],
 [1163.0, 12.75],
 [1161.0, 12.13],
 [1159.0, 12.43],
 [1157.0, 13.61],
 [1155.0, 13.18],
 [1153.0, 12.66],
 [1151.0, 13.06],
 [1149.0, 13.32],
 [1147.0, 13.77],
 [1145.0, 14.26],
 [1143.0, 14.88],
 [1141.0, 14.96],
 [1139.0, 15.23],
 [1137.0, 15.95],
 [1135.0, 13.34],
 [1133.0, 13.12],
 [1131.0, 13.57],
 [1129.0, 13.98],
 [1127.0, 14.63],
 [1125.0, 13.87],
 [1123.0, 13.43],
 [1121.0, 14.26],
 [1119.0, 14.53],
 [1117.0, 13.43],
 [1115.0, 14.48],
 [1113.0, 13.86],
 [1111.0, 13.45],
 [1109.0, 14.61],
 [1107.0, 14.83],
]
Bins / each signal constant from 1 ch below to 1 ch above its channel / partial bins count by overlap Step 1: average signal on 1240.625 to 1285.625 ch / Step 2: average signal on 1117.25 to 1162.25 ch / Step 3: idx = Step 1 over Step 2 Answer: 0.86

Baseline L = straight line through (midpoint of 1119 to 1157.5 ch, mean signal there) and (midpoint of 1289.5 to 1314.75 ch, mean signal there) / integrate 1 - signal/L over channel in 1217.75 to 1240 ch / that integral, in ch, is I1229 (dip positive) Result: 4.9 ch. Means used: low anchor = 14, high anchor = 14.8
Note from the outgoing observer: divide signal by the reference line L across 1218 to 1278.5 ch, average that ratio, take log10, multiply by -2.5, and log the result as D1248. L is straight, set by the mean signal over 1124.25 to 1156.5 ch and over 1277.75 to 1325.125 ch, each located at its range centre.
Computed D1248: 0.208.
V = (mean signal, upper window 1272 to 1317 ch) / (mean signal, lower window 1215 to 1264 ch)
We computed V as 1.2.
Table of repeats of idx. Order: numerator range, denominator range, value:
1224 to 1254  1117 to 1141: 0.82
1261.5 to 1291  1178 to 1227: 1.03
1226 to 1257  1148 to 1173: 0.90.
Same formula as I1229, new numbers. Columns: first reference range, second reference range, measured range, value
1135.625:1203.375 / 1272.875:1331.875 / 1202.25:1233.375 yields 4.0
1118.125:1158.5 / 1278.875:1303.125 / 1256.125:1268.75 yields 3.1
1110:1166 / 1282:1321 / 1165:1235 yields 8.4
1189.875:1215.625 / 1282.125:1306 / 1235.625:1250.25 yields 1.7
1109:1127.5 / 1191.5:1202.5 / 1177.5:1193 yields 0.6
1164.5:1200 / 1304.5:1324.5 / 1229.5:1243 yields 1.1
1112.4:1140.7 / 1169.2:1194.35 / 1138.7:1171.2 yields -0.1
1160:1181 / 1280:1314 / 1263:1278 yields 2.7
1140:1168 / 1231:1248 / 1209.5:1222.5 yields 1.3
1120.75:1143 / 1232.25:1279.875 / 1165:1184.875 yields 0.3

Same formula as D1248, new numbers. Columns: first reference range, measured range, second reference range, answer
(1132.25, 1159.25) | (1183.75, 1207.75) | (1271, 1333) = 0.08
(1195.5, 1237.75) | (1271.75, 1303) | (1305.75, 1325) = -0.13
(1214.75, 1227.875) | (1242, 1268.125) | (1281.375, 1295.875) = 0.12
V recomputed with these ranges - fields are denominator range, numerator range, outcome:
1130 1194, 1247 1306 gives 0.98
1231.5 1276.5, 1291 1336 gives 1.15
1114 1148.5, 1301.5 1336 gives 0.90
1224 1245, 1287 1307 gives 1.29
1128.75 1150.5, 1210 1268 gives 0.80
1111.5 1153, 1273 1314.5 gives 1.01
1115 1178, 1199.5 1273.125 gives 0.85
